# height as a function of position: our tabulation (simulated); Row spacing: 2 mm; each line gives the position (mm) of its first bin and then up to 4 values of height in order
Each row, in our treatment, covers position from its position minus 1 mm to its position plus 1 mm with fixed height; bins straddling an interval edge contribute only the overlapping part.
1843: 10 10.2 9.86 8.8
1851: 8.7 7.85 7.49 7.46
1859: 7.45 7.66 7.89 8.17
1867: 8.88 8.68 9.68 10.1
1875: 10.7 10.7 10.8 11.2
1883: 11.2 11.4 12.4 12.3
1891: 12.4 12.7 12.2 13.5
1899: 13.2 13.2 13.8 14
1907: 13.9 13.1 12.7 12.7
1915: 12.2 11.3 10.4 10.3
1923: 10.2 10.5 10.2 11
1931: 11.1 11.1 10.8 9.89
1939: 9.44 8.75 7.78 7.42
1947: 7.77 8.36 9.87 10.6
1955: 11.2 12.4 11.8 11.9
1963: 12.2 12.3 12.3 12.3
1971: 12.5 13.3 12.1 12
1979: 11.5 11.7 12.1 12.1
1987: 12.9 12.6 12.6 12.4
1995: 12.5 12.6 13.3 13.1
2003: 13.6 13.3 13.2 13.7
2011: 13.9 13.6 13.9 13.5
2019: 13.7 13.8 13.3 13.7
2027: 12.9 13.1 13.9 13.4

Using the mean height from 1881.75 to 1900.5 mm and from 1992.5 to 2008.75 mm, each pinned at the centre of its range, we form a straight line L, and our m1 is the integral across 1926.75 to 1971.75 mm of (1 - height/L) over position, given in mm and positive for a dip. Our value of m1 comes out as 7.7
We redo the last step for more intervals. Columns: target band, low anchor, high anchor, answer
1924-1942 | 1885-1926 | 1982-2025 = 3.22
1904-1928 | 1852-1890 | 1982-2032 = -2.34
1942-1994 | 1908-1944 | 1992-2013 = 3.15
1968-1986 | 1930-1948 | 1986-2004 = -0.73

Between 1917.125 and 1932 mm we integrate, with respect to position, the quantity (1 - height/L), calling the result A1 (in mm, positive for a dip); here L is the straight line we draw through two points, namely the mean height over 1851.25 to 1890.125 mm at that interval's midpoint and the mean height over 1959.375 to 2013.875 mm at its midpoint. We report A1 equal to 0.6 mm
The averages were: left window 9.57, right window 12.6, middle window 10.6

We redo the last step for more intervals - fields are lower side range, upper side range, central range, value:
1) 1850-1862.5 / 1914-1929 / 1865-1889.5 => -5.0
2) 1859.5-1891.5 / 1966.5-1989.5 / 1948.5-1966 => 0.9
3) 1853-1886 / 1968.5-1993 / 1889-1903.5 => -4.2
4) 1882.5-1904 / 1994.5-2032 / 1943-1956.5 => 3.9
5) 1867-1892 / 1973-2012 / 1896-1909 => -2.7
